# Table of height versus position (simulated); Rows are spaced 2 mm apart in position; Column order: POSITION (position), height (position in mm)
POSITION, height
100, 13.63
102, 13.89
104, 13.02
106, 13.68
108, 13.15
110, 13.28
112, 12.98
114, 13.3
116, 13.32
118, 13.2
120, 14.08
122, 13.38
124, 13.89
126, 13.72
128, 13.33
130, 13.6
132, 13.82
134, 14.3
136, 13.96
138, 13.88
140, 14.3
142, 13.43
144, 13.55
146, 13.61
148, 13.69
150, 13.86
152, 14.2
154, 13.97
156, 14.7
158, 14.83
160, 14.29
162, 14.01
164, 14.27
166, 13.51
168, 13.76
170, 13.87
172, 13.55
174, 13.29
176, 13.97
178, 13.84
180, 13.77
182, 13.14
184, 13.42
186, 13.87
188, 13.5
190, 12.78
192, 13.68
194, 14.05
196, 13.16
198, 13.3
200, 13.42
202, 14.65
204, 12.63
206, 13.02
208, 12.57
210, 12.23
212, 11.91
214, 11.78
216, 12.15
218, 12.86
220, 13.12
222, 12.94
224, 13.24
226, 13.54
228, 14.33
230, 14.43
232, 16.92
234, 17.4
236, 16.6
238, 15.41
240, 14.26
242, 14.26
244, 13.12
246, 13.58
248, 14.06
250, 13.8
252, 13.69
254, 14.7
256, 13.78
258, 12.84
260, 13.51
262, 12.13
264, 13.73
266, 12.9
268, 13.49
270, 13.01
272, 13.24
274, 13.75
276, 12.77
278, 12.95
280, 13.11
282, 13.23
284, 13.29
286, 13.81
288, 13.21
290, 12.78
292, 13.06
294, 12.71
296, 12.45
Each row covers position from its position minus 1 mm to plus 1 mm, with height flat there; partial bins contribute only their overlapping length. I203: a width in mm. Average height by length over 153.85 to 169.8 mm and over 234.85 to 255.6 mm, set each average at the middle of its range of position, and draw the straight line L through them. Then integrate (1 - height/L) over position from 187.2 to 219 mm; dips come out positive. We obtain 2.85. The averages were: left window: 14.2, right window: 14.4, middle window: 13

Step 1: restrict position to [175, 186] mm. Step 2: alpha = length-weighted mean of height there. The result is 13.7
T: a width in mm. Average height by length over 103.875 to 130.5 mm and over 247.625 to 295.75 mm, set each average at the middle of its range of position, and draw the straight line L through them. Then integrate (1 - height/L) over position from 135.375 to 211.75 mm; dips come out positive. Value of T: -1.5 mm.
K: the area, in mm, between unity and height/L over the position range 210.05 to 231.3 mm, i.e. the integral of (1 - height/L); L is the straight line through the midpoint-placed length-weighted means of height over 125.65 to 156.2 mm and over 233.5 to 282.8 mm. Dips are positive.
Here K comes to 1.2 mm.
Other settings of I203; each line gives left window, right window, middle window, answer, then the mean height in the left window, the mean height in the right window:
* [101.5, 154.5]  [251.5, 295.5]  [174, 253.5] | -1.77 mm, 13.6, 13.2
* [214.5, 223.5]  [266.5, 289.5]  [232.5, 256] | -3.06 mm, 12.7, 13.2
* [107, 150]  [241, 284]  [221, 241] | -2.16 mm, 13.6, 13.4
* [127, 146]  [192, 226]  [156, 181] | -0.96 mm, 13.8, 13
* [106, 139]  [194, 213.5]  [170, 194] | -0.73 mm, 13.6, 13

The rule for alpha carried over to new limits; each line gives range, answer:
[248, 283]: 13.4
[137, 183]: 13.9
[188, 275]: 13.6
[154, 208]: 13.7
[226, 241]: 15.5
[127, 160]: 14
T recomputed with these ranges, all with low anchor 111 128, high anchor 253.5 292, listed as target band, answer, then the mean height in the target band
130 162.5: -1.39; 14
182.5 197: -0.12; 13.5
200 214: 0.57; 12.8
